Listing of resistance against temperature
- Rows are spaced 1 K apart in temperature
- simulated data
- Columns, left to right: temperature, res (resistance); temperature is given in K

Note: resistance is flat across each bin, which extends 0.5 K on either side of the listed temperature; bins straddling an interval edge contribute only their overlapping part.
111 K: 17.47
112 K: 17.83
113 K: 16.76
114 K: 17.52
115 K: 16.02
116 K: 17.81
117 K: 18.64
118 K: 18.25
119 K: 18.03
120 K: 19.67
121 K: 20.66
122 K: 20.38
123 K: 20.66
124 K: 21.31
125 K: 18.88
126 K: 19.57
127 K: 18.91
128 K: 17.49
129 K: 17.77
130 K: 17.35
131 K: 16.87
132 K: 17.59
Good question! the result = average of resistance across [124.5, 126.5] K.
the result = 19.2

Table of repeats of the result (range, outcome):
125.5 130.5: 18.2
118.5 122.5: 19.7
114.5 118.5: 17.7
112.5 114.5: 17.1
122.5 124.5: 21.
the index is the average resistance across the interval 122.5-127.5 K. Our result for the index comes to 19.9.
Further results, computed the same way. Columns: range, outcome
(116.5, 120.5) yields 18.6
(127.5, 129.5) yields 17.6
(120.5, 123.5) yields 20.6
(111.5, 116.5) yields 17.2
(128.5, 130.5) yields 17.6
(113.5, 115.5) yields 16.8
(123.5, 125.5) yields 20.1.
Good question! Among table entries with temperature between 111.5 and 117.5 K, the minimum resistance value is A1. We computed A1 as 16.02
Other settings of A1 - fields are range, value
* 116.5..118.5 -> 18.25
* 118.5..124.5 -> 18.03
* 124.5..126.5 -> 18.88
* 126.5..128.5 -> 17.49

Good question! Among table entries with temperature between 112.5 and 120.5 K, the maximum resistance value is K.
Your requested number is 19.67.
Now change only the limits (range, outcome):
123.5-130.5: 21.31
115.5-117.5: 18.64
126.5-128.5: 18.91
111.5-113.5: 17.83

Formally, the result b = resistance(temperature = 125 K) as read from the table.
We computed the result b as 18.88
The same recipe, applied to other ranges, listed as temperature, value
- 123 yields 20.66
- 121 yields 20.66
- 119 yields 18.03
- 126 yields 19.57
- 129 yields 17.77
